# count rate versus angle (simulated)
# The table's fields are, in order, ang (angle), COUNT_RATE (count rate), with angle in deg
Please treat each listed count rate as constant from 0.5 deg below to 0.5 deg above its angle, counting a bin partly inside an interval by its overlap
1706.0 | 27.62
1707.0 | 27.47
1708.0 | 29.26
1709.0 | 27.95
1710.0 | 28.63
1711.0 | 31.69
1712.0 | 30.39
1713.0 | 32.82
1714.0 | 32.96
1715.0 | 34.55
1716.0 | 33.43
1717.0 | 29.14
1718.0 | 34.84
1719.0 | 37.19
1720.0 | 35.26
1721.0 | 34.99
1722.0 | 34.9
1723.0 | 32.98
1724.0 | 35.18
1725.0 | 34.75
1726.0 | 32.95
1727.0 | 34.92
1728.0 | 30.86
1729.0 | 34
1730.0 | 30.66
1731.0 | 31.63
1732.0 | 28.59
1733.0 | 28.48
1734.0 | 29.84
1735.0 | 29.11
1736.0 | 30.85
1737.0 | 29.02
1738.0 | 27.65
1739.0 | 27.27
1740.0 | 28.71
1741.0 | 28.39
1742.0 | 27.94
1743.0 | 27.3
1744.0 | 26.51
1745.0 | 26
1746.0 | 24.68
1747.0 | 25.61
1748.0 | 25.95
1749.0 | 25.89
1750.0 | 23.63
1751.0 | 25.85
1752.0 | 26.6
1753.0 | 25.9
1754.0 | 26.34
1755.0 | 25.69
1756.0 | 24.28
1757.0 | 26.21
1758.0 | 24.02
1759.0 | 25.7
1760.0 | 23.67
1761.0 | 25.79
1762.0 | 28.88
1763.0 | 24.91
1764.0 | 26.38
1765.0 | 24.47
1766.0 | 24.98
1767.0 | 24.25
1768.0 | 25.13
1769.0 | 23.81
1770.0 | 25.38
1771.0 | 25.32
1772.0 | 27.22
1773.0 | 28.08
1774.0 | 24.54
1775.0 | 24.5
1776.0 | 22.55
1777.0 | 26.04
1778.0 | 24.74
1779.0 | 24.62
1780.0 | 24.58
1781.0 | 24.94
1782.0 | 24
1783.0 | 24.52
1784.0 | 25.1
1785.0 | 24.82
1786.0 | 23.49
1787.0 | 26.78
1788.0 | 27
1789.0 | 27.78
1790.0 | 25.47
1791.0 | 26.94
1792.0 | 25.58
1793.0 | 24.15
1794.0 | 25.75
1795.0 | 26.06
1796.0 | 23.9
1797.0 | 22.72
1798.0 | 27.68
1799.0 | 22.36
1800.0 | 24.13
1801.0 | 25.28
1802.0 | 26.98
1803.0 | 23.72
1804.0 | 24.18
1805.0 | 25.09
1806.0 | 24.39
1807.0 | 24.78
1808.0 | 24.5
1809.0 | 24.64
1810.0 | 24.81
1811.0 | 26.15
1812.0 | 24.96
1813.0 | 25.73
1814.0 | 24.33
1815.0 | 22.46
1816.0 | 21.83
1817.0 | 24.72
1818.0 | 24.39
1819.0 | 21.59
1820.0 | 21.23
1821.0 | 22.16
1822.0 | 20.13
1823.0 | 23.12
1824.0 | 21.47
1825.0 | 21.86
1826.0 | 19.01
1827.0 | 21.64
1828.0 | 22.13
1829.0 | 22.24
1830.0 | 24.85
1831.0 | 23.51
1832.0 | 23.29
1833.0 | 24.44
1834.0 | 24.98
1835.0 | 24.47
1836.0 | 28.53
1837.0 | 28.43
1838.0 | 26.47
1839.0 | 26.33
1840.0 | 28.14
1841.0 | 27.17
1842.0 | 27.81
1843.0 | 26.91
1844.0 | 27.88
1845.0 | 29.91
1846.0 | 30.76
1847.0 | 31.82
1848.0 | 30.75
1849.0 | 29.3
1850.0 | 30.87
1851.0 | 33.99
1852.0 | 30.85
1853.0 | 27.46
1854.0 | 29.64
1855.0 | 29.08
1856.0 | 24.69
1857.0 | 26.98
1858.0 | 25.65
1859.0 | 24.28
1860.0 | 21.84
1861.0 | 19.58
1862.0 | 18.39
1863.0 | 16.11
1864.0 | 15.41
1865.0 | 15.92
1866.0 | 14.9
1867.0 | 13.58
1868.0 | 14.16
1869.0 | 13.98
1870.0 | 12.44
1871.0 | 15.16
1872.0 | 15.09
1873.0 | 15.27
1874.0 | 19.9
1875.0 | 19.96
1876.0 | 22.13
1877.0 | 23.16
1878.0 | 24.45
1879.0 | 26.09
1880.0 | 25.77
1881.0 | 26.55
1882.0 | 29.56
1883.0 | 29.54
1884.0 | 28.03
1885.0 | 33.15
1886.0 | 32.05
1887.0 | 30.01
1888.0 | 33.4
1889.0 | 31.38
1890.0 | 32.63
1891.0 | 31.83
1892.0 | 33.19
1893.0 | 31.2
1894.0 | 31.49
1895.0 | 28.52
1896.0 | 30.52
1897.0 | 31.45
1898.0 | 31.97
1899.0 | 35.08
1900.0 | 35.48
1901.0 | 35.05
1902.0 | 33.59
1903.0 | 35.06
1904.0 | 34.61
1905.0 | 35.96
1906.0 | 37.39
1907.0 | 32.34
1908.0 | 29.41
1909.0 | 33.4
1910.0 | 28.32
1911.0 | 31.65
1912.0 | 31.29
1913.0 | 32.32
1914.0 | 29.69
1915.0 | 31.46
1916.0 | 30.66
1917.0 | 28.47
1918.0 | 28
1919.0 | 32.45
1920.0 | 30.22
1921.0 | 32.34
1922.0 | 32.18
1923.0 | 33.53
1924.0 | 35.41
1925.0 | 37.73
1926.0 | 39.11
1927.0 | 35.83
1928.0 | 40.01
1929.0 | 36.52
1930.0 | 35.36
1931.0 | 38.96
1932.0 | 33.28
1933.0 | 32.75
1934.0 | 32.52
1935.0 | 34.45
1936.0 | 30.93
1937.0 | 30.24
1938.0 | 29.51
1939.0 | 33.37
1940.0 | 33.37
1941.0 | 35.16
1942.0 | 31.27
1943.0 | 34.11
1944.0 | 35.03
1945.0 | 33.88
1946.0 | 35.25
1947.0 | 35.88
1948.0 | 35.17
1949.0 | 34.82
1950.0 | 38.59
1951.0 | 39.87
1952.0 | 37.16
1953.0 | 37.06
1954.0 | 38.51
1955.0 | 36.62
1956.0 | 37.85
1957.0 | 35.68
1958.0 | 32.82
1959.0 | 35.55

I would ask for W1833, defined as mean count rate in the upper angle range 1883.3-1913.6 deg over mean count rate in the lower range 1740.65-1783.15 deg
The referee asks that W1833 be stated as 1.3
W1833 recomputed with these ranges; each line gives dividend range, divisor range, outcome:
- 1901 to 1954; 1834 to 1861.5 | 1.22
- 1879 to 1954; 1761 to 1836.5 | 1.35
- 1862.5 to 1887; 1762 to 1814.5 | 0.84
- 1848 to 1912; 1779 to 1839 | 1.10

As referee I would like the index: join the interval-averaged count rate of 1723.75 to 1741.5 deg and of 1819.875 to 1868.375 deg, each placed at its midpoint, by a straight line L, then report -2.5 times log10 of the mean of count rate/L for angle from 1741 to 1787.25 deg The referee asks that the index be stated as 0.14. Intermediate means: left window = 30.7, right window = 24.4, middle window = 25.4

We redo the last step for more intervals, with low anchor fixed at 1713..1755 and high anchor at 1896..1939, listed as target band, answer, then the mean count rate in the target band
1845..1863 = 0.18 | 27.2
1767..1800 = 0.22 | 25.1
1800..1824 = 0.29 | 23.9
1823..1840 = 0.30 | 24.1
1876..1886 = 0.19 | 27.3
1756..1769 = 0.20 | 25.3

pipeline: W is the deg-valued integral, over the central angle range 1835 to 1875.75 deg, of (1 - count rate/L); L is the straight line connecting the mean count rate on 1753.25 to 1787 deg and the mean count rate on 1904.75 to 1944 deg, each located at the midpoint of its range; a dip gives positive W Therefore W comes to 8.0 deg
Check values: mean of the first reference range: 25.2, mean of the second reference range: 33.1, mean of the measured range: 23.6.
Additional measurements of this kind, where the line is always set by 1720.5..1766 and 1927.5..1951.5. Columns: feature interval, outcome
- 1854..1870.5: 6.5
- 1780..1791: 1.6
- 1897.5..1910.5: -0.1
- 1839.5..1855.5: 1.1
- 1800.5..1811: 1.9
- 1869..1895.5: 5.5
